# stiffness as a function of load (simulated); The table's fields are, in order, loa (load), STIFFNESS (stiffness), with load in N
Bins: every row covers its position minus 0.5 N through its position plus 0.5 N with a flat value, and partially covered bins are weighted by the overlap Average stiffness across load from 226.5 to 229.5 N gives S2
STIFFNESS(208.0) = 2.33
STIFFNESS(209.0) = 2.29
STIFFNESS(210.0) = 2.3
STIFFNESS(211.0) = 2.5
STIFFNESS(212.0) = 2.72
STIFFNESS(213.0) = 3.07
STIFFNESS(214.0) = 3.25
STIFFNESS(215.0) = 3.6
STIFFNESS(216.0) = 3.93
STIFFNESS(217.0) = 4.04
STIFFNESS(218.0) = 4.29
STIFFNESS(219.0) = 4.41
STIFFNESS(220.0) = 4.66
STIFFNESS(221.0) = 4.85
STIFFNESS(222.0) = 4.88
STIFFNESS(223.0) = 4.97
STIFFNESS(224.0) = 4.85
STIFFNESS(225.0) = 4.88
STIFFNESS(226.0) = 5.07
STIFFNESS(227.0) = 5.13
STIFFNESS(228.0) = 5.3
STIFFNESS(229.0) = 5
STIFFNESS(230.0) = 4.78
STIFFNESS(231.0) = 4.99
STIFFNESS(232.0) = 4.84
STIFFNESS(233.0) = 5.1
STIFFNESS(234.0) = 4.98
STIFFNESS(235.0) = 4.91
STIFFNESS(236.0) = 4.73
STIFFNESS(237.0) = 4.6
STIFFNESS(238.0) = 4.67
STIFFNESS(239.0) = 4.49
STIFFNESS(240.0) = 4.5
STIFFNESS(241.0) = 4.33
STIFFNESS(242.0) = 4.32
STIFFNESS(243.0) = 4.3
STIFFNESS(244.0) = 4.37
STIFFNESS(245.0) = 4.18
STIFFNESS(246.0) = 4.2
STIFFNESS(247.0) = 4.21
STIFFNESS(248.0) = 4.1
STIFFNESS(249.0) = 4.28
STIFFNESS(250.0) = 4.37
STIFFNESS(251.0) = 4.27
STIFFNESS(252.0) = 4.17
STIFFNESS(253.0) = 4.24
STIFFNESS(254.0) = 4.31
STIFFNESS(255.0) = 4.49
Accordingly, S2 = 5.14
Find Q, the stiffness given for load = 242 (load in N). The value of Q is 4.32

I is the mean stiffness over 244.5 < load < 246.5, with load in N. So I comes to 4.19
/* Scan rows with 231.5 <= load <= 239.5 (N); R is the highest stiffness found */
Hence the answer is 5.1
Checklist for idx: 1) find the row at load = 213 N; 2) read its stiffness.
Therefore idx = 3.07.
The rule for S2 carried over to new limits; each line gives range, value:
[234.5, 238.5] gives 4.73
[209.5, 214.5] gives 2.77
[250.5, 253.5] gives 4.23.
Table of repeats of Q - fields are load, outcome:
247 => 4.21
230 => 4.78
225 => 4.88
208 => 2.33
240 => 4.5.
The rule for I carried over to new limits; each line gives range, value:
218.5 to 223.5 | 4.75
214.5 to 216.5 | 3.77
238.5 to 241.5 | 4.44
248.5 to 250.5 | 4.33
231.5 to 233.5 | 4.97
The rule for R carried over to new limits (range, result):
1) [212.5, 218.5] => 4.29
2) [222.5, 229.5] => 5.3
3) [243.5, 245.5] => 4.37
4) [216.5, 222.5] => 4.88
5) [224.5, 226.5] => 5.07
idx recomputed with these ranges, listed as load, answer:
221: 4.85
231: 4.99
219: 4.41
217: 4.04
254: 4.31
